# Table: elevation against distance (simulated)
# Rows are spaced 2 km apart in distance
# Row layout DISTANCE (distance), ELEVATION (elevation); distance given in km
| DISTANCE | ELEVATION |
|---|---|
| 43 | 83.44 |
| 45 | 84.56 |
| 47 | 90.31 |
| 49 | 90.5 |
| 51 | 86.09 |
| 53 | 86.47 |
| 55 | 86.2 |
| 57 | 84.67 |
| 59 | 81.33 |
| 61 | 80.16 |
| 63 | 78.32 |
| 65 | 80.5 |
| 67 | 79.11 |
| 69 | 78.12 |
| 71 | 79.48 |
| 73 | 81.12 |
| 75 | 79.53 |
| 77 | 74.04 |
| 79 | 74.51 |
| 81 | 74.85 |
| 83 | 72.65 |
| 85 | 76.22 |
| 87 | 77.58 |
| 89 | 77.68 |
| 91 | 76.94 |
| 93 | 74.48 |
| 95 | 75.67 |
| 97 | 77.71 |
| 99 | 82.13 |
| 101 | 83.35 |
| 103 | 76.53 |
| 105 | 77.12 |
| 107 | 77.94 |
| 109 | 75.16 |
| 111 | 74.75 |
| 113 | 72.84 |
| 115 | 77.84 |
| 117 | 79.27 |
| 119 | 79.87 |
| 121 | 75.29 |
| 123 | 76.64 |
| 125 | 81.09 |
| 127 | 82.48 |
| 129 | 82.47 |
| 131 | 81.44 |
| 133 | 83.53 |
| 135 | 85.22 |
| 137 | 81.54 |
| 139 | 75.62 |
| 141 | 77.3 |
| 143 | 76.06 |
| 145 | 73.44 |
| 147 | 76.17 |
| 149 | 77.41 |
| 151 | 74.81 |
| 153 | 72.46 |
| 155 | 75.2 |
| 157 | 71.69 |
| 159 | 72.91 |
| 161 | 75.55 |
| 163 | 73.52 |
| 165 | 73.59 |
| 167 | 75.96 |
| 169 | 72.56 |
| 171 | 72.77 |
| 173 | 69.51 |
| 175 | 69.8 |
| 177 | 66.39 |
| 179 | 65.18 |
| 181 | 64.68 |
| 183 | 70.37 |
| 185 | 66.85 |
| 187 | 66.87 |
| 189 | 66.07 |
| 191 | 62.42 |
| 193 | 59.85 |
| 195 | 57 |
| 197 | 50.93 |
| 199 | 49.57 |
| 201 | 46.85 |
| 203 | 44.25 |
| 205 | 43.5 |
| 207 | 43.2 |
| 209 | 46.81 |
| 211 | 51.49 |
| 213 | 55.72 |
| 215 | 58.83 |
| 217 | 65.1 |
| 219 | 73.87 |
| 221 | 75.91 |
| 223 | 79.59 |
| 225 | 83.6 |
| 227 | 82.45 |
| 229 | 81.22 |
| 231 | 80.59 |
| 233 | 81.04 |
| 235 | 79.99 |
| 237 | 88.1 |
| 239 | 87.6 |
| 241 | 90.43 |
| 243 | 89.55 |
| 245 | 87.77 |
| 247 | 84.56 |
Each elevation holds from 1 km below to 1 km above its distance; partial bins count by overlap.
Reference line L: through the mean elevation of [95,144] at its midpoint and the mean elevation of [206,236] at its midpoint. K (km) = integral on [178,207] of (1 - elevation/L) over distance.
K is 5.80 km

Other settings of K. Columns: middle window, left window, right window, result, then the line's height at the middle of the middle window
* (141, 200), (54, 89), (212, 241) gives 6.6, 77.7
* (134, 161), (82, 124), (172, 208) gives -3.3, 67.8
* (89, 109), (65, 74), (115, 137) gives 0.6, 80.1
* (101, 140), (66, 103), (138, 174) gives -1.6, 75.9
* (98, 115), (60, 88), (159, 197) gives -0.7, 74.6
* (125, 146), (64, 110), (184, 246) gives -1.8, 73.8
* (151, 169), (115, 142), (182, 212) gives -1.4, 68.6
